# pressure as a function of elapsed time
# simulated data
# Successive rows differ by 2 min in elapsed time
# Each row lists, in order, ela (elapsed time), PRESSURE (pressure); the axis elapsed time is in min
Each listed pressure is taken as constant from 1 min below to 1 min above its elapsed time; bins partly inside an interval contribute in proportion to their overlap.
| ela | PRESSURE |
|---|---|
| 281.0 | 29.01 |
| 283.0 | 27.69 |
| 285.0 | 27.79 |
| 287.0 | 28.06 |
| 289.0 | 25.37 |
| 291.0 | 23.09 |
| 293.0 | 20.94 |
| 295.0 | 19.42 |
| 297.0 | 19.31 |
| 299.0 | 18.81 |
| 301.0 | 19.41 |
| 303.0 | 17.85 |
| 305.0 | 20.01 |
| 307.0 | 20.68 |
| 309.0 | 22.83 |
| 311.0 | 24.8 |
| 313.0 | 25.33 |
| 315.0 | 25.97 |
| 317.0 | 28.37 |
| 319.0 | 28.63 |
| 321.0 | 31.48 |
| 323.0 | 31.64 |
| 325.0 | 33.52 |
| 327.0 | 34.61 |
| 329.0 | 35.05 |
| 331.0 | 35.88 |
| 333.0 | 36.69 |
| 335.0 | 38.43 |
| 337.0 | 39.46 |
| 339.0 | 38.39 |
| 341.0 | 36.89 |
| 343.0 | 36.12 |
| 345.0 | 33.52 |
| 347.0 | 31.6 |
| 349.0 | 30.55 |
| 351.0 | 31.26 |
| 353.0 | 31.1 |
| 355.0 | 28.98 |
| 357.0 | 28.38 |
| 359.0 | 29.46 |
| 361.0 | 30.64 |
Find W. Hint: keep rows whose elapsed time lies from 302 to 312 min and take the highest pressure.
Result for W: 24.8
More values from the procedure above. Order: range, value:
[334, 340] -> 39.46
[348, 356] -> 31.26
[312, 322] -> 31.48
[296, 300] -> 19.31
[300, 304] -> 19.41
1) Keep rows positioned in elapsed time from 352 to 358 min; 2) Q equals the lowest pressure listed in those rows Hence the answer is 28.38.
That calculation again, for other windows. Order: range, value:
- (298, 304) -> 17.85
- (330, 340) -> 35.88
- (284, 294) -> 20.94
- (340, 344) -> 36.12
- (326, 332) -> 34.61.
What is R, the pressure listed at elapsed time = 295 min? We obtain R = 19.42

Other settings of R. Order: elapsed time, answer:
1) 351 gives 31.26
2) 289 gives 25.37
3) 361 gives 30.64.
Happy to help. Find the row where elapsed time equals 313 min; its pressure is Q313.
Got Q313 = 25.33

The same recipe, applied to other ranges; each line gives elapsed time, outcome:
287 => 28.06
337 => 39.46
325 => 33.52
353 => 31.1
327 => 34.61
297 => 19.31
